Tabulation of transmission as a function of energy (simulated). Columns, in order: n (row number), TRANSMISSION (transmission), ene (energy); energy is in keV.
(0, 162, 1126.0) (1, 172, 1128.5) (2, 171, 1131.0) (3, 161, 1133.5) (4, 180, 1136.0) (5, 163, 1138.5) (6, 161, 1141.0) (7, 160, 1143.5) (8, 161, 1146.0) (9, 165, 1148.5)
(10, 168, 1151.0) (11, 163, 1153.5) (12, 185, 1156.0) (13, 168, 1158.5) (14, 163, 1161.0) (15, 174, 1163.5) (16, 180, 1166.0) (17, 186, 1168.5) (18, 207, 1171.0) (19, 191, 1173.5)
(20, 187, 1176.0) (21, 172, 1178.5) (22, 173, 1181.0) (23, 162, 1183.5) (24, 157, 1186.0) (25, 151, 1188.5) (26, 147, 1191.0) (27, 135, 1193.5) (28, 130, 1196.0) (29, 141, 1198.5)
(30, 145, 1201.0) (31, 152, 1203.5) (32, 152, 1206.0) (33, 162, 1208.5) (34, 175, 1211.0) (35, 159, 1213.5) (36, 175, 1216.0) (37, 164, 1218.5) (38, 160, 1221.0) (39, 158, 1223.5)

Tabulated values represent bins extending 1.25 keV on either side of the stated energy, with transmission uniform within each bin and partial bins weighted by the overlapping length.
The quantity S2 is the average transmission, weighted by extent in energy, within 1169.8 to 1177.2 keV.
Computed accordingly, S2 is 195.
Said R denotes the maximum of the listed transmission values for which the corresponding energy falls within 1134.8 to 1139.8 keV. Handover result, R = 180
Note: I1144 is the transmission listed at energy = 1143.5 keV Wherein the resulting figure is 160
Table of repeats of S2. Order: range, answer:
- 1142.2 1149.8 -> 162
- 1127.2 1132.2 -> 171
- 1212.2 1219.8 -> 166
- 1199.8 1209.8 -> 153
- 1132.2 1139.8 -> 168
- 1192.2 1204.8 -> 141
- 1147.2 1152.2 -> 166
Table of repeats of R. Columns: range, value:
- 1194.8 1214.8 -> 175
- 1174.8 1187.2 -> 187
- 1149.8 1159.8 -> 185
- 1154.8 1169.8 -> 186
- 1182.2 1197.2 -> 162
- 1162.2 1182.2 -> 207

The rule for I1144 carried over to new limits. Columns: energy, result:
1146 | 161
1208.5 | 162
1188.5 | 151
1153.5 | 163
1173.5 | 191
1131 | 171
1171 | 207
